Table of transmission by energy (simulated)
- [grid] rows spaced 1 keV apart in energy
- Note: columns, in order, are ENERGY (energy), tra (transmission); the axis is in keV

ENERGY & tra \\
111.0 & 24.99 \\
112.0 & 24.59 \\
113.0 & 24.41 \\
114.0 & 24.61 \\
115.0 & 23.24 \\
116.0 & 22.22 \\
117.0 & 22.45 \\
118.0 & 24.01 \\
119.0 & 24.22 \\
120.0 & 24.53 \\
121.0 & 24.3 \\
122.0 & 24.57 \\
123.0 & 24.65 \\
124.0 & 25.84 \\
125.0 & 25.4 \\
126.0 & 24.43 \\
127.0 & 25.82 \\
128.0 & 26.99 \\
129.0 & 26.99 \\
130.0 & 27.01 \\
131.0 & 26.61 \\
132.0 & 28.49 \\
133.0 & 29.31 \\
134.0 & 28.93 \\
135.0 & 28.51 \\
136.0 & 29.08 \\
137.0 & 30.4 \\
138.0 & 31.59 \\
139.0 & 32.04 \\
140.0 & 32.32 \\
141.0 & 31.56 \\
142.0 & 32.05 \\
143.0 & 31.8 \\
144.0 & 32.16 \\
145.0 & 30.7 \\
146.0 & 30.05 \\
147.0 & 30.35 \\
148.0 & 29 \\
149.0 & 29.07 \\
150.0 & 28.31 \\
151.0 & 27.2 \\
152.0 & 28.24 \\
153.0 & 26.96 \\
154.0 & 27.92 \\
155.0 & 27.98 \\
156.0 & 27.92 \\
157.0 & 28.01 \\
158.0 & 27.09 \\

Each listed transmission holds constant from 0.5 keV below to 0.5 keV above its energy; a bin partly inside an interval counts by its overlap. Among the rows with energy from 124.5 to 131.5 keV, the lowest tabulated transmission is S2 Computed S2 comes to 24.43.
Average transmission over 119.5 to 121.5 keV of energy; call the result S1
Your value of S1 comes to 24.4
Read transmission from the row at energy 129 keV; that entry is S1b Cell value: 26.99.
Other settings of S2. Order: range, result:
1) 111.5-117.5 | 22.22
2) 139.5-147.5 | 30.05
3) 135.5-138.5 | 29.08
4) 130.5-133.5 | 26.61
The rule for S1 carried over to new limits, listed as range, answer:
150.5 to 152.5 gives 27.7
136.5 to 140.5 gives 31.6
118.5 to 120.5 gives 24.4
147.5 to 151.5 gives 28.4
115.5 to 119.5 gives 23.2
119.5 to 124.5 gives 24.8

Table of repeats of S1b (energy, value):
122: 24.57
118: 24.01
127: 25.82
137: 30.4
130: 27.01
